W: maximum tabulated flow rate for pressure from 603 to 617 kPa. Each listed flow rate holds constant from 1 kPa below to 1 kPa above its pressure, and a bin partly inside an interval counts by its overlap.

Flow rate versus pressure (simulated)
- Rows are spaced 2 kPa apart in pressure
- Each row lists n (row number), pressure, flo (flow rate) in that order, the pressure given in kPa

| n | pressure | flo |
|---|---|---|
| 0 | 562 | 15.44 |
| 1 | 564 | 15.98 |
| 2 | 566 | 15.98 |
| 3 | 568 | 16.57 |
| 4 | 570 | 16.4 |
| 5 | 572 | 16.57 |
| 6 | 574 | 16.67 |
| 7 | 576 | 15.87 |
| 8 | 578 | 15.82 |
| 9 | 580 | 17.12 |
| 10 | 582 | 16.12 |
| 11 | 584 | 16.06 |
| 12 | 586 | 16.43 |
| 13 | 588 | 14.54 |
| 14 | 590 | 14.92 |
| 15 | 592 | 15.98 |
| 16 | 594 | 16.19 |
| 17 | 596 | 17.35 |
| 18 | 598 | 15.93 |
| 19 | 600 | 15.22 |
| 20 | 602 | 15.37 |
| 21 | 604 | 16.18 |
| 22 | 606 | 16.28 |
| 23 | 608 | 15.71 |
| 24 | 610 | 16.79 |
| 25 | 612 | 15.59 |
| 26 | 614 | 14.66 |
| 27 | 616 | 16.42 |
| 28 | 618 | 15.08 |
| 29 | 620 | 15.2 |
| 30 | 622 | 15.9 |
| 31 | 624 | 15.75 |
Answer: 16.79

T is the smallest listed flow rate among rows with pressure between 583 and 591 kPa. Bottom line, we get 14.54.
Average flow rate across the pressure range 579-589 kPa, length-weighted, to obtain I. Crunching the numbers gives 16.1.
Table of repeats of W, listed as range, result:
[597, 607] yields 16.28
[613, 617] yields 16.42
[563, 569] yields 16.57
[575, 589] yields 17.12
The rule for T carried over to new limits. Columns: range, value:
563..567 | 15.98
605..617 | 14.66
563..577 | 15.87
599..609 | 15.22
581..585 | 16.06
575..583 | 15.82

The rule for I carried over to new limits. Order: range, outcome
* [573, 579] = 16.1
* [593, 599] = 16.5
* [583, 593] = 15.6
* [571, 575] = 16.6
